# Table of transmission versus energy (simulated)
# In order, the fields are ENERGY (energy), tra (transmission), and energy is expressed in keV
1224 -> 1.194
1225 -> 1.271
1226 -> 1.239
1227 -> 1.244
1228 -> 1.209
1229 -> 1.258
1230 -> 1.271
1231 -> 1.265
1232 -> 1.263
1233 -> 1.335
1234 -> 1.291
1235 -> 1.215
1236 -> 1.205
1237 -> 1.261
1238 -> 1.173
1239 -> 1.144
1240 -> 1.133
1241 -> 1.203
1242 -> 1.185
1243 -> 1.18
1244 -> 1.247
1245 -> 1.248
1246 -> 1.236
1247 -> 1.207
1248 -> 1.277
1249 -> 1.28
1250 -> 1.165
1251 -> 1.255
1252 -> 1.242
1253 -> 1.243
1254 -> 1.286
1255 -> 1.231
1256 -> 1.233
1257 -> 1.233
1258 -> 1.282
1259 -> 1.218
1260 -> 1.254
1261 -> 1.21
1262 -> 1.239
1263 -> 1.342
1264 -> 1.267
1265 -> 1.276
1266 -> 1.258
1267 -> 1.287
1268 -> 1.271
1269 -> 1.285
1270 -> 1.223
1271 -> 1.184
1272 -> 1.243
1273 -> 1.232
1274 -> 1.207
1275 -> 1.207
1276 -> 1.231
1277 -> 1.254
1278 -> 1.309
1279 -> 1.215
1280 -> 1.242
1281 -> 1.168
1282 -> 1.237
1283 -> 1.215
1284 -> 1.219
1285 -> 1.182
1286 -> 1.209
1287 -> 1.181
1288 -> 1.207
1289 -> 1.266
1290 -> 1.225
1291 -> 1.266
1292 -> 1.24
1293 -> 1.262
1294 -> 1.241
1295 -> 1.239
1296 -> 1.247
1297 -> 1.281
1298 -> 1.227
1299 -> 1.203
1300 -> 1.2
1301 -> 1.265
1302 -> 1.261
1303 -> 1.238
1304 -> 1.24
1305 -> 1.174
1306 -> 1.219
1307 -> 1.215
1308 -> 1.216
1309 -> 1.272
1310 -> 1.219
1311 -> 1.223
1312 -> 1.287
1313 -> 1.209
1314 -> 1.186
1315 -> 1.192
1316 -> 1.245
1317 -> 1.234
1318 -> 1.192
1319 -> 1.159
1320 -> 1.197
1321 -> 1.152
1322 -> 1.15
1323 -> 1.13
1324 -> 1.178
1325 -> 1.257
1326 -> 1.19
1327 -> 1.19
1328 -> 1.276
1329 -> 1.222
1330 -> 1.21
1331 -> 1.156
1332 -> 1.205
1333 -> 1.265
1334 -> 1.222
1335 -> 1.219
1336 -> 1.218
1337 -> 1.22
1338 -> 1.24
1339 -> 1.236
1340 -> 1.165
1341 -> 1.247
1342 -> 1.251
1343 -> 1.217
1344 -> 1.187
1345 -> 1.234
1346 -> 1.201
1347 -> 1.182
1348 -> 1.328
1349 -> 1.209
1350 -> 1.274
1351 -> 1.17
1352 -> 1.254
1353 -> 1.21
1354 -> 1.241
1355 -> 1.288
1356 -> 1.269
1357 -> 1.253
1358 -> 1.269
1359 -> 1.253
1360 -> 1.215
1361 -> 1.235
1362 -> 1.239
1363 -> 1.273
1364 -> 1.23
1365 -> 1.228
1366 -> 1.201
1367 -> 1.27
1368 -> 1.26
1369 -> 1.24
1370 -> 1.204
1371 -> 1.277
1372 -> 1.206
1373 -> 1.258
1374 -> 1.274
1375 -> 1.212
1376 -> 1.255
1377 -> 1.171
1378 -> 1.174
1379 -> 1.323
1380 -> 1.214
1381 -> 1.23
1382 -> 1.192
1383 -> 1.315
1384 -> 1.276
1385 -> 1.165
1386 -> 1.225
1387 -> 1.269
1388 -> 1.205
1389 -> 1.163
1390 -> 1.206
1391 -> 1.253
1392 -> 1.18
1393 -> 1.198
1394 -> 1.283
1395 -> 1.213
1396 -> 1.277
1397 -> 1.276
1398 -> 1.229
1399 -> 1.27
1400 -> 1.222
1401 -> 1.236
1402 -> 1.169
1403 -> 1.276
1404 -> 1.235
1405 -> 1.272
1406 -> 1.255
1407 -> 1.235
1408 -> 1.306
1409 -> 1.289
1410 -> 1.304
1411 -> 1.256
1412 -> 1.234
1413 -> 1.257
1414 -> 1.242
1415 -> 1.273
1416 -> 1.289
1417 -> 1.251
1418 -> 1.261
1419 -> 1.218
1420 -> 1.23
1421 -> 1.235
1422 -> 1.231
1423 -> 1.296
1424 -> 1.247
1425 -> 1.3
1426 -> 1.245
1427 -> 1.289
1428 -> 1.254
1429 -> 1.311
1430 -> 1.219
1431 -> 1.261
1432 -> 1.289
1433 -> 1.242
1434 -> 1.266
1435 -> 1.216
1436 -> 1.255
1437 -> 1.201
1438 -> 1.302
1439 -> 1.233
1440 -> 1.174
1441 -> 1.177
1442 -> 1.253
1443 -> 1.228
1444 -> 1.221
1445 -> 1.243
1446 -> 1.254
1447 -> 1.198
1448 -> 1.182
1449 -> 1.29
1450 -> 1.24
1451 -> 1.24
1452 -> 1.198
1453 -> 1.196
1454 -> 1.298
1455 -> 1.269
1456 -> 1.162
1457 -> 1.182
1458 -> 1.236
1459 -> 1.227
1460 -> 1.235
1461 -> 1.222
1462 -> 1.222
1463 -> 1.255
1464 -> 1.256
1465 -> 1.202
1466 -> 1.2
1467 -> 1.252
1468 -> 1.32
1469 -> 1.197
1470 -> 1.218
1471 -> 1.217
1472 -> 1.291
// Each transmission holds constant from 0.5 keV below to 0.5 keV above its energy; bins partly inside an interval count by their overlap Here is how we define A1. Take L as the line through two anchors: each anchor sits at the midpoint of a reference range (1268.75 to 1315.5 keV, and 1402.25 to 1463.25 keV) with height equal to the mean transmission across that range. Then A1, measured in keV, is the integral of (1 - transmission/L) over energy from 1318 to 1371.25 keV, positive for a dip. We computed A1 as 0.5 keV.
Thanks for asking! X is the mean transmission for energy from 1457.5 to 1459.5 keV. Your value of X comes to 1.23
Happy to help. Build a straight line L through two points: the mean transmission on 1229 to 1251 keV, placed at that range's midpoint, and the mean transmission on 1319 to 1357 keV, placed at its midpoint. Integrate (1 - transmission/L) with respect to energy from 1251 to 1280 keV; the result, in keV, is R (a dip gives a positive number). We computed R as -0.53 keV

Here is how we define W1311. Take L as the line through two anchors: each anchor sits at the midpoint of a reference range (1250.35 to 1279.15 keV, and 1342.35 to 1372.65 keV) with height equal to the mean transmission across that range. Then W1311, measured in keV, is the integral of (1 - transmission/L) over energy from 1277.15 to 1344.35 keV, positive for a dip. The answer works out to 1.2 keV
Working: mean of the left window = 1.25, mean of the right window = 1.24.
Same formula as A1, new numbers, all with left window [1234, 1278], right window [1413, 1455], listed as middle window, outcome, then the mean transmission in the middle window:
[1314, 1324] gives 0.4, 1.18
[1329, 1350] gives 0.3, 1.22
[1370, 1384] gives 0.0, 1.24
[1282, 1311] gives 0.2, 1.23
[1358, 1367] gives 0.0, 1.24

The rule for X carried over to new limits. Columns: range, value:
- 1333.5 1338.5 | 1.22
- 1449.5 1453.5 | 1.22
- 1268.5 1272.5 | 1.23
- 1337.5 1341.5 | 1.22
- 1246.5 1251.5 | 1.24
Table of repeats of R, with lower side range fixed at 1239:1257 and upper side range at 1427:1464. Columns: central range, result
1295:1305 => -0.08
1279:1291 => 0.10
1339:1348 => 0.08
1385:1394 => 0.14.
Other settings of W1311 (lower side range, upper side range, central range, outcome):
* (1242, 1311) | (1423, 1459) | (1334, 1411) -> 0.09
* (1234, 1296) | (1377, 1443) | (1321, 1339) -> 0.44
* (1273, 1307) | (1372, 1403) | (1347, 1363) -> -0.20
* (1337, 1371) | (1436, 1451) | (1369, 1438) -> -0.73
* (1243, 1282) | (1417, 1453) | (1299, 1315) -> 0.22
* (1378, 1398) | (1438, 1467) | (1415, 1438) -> -0.51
